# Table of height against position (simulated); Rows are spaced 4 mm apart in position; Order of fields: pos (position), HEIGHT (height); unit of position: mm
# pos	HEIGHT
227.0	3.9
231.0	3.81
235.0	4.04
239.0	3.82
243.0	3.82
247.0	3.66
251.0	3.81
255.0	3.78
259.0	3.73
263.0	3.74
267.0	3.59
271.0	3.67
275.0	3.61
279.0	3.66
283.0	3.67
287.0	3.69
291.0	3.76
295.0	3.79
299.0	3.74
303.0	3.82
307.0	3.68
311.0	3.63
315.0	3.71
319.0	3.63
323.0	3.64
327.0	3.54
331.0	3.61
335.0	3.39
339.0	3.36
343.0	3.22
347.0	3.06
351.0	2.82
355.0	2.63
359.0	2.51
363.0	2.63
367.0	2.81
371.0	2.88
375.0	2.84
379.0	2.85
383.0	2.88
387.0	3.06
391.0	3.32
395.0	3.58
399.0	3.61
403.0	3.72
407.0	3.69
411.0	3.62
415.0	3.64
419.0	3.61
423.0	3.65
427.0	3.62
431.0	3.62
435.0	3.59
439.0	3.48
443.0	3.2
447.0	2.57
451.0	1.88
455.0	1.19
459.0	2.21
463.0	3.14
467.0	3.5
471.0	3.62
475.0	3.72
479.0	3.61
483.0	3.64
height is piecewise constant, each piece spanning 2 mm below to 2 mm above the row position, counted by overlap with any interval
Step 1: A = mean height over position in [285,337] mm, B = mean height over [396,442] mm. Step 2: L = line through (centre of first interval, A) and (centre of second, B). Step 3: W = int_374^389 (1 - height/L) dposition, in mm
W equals 3.0 mm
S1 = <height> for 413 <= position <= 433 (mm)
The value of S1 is 3.63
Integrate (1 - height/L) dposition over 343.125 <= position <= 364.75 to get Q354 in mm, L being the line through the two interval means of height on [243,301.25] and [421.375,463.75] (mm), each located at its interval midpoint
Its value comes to 3.6 mm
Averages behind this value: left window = 3.71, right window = 2.91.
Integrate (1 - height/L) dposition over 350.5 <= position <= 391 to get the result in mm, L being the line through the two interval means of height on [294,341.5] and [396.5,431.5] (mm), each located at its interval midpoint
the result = 9.10 mm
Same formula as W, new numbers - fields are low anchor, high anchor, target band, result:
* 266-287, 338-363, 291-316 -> -2.67 mm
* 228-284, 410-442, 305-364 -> 6.34 mm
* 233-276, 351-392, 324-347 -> -2.12 mm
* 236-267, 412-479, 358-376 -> 3.51 mm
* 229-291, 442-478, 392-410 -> -3.27 mm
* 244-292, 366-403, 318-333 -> -0.80 mm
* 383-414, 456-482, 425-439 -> -0.96 mm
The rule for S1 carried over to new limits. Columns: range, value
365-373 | 2.84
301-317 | 3.71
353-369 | 2.64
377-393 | 3.03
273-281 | 3.63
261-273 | 3.67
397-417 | 3.66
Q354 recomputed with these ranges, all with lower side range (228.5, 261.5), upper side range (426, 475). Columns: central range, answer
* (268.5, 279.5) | 0.1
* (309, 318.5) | -0.4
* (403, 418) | -2.4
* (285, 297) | -0.4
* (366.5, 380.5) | 1.9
